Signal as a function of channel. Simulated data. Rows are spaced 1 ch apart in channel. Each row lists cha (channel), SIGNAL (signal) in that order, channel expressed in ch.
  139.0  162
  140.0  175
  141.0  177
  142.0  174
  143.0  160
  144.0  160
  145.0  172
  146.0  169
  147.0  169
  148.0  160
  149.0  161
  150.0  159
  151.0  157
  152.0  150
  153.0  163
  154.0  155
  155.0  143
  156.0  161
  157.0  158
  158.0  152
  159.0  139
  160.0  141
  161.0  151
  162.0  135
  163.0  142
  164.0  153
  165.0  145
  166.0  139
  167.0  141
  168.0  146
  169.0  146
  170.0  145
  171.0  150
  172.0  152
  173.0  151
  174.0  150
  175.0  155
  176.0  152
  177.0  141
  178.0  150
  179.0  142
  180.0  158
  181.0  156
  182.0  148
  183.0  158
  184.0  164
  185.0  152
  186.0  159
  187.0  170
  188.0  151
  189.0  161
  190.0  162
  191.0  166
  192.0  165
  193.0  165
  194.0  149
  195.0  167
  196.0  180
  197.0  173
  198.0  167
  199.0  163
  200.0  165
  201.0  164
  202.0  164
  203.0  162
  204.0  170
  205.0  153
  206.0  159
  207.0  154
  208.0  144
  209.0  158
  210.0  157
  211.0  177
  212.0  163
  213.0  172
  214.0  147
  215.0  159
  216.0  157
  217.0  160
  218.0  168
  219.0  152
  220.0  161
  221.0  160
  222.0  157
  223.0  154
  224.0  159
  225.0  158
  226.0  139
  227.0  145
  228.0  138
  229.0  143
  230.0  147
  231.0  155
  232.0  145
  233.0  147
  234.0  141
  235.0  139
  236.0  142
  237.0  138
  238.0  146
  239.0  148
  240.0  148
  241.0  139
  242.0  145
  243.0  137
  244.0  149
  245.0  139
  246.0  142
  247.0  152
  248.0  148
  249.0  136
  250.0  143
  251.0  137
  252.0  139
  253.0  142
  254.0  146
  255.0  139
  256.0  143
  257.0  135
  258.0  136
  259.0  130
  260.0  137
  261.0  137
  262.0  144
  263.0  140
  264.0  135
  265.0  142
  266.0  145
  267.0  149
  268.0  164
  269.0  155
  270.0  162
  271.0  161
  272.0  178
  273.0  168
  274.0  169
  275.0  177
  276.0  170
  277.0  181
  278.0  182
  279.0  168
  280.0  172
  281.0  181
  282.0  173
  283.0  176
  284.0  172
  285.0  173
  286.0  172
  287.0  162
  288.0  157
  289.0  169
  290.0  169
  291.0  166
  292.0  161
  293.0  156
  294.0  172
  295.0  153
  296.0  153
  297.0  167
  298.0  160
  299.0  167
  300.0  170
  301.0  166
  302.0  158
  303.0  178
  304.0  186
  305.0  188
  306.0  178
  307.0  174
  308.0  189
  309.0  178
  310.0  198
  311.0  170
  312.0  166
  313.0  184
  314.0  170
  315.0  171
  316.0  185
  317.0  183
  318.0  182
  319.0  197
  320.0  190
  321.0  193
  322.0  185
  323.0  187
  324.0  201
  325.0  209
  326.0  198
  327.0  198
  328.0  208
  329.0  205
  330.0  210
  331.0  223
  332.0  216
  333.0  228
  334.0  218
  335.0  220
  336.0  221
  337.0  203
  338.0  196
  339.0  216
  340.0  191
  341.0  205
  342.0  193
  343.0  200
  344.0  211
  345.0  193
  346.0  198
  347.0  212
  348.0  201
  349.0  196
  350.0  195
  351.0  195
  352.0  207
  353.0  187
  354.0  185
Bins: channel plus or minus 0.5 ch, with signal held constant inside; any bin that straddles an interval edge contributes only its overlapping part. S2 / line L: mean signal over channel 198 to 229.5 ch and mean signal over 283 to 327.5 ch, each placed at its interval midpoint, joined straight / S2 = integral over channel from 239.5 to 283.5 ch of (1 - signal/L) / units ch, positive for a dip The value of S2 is 4.1 ch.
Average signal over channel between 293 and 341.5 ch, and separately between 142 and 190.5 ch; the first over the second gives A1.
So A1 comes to 1.23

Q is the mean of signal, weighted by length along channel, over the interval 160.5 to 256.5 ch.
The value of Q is 152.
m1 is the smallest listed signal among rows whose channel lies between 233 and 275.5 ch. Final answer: 130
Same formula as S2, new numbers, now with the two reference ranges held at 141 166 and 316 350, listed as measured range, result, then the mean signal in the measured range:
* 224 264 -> 8.1 ch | 143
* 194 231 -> 2.6 ch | 159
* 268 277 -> 0.9 ch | 168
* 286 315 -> 3.5 ch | 170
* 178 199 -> 0.5 ch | 160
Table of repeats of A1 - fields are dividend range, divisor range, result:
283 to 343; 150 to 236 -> 1.20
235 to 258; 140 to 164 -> 0.90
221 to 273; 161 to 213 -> 0.93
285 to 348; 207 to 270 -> 1.26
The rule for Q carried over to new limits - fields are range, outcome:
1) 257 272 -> 146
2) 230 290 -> 153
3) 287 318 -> 171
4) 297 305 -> 170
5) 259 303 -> 162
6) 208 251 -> 150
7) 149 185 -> 150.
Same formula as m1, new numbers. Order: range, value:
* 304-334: 166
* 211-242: 138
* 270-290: 157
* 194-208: 144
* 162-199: 135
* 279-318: 153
